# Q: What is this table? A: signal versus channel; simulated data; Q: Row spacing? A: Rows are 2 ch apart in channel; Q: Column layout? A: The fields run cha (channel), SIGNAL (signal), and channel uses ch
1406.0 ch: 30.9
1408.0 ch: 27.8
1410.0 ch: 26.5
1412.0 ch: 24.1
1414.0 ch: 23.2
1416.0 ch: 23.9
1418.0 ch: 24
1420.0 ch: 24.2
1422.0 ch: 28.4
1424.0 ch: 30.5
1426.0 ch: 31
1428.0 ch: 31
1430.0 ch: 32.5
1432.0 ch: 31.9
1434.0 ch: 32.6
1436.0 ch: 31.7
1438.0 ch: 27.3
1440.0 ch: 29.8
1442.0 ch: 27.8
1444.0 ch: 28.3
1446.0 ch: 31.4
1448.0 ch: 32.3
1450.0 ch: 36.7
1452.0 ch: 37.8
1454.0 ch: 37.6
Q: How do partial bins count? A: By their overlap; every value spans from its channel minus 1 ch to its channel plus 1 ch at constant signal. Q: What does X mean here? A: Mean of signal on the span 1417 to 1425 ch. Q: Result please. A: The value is 26.8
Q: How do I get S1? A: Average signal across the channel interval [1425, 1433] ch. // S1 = 31.6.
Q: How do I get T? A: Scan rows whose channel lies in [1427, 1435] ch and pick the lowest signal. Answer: 31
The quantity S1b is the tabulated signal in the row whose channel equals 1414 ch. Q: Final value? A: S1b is 23.2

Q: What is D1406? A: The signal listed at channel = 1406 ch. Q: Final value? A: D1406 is 30.9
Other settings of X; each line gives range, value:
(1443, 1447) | 29.9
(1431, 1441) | 30.7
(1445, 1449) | 31.8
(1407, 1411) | 27.1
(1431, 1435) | 32.2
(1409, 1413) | 25.3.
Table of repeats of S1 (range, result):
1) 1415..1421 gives 24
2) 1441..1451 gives 31.3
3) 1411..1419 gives 23.8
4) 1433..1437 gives 32.1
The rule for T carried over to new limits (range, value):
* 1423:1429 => 30.5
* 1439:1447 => 27.8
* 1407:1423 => 23.2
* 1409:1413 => 24.1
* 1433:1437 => 31.7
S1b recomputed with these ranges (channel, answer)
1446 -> 31.4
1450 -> 36.7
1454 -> 37.6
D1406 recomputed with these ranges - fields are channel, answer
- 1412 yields 24.1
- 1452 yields 37.8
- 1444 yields 28.3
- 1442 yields 27.8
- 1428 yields 31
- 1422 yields 28.4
